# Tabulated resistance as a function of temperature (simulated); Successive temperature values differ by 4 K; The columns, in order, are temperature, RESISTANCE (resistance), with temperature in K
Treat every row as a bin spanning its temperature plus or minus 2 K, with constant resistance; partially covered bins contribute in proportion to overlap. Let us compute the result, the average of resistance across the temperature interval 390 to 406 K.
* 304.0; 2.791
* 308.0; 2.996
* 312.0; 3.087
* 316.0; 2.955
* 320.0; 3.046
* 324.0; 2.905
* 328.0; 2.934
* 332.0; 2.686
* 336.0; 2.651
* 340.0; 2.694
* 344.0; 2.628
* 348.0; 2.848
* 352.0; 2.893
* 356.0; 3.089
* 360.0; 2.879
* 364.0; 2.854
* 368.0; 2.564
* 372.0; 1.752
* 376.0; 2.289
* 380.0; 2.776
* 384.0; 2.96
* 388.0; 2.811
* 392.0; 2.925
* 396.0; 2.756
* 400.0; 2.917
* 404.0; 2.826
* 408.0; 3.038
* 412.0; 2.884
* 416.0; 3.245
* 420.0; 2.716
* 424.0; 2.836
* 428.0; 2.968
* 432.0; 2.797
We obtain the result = 2.86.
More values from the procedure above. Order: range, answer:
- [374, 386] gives 2.67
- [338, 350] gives 2.72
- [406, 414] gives 2.96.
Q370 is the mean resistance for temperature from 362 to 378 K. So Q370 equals 2.36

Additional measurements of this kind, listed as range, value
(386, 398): 2.83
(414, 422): 2.98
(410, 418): 3.06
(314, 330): 2.96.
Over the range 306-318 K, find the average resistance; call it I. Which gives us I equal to 3.01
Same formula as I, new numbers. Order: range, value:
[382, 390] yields 2.89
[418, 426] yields 2.78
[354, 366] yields 2.94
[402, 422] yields 2.94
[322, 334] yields 2.84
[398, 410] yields 2.93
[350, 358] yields 2.99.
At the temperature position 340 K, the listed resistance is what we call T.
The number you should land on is 2.694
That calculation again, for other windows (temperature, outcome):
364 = 2.854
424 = 2.836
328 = 2.934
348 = 2.848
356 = 3.089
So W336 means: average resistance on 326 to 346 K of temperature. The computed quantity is 2.72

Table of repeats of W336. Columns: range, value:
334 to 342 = 2.67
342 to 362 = 2.87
